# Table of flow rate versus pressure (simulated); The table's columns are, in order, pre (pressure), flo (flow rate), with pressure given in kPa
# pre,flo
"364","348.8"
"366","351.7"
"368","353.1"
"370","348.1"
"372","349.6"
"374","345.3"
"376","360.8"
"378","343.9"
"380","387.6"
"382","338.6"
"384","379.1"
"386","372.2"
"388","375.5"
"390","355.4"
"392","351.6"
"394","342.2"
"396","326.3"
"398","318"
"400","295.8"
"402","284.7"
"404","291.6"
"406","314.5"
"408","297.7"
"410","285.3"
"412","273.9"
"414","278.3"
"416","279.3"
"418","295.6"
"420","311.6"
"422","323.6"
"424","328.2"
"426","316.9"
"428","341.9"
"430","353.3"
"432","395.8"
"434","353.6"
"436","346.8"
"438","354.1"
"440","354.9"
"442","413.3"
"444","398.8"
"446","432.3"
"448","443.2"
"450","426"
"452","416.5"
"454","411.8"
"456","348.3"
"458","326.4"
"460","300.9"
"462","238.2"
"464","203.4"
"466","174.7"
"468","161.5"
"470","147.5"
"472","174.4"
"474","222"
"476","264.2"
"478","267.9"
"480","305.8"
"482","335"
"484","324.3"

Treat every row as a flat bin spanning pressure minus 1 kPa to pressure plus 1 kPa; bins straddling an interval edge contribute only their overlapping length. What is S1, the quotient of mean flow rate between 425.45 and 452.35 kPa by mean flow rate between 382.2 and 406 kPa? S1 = 1.14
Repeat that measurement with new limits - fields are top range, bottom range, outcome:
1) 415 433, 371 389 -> 0.91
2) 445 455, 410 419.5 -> 1.50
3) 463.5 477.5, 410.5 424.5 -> 0.66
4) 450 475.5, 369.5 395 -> 0.75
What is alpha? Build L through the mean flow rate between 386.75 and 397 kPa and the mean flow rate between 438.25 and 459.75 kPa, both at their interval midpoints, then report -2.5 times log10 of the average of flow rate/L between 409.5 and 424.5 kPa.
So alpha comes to 0.239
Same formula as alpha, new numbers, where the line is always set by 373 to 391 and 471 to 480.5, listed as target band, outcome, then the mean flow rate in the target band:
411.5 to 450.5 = -0.179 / 351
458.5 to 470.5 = 0.218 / 212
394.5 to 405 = 0.117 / 305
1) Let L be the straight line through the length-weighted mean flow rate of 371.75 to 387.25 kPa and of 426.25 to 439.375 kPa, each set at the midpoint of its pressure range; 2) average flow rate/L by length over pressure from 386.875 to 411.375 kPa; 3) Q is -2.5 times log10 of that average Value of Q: 0.13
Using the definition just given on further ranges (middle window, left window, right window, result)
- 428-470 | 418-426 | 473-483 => -0.13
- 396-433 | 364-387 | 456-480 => -0.03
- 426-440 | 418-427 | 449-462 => -0.07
